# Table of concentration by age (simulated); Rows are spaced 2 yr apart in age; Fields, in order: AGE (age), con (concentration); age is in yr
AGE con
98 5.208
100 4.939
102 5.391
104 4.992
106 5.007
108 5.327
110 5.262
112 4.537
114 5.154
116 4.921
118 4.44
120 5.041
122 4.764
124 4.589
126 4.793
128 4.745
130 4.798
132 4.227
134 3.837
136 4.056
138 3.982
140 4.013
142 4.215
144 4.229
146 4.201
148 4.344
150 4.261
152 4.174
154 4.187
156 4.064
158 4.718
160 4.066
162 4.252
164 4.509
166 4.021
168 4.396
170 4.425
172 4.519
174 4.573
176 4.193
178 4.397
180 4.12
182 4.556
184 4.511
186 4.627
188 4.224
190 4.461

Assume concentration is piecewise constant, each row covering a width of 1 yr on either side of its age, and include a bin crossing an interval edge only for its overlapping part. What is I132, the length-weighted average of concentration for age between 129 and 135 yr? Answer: 4.29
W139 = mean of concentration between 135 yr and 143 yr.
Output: 4.07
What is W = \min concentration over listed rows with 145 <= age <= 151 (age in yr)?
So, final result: 4.201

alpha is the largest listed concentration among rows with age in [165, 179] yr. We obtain 4.573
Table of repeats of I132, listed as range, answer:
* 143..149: 4.26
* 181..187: 4.56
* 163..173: 4.37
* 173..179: 4.39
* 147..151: 4.3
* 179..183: 4.34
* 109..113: 4.9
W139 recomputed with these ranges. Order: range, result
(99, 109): 5.13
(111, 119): 4.76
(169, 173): 4.47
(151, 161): 4.24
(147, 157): 4.21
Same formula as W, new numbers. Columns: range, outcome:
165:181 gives 4.021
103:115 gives 4.537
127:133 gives 4.227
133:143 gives 3.837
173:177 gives 4.193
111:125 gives 4.44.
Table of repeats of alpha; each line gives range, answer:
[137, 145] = 4.229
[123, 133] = 4.798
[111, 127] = 5.154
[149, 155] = 4.261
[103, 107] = 5.007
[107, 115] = 5.327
